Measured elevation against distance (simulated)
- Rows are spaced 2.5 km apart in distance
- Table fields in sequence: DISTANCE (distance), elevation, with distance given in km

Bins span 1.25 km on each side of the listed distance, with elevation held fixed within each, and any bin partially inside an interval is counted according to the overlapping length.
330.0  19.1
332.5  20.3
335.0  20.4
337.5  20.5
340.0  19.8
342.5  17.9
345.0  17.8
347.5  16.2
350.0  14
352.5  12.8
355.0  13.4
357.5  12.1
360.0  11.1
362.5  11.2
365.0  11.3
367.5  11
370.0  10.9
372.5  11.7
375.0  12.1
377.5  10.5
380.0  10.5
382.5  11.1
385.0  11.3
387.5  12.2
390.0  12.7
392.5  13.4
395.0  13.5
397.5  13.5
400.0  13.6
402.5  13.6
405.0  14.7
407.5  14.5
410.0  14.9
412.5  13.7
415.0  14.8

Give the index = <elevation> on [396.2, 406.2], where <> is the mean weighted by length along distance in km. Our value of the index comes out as 13.8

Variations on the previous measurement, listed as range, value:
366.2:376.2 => 11.4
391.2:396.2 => 13.4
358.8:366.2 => 11.2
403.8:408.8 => 14.6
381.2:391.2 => 11.8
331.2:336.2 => 20.3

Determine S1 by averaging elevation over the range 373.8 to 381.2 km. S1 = 11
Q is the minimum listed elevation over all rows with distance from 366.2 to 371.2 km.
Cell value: 10.9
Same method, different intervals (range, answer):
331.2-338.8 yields 20.3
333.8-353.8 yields 12.8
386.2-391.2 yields 12.2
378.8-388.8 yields 10.5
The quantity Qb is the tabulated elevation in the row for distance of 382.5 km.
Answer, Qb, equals 11.1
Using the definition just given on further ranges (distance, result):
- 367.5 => 11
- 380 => 10.5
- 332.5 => 20.3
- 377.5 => 10.5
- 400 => 13.6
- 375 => 12.1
